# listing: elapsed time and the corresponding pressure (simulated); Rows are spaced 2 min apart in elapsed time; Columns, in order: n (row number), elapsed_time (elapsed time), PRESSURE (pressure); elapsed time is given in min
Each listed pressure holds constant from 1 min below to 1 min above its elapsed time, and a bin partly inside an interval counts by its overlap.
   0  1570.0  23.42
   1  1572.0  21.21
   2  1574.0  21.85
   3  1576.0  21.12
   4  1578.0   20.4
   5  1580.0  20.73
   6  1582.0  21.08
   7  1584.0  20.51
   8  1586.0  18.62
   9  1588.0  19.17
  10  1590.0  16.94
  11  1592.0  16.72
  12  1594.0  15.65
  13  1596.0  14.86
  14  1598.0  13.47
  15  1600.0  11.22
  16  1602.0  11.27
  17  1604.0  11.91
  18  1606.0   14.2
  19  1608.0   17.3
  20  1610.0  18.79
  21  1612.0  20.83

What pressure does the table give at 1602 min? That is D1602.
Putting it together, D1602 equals 11.27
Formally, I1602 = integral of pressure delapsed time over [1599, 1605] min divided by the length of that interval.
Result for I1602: 11.5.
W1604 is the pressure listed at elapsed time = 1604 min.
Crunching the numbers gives 11.91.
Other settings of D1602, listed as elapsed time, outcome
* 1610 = 18.79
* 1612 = 20.83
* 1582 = 21.08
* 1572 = 21.21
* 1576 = 21.12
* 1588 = 19.17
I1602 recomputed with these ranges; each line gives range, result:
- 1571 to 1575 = 21.5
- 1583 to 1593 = 18.4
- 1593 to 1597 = 15.3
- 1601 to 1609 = 13.7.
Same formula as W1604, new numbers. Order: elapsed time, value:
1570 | 23.42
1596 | 14.86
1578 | 20.4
